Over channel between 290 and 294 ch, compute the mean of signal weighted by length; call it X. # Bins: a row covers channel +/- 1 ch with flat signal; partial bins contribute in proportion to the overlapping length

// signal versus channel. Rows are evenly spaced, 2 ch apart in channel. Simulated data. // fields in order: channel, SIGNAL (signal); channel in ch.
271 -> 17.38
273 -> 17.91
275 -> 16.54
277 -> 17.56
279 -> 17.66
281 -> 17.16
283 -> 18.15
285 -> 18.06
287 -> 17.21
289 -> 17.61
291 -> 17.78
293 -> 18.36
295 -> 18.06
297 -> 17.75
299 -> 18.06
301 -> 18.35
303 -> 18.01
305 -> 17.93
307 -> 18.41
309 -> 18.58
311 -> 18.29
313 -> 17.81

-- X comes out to 18.1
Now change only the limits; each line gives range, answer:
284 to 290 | 17.6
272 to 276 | 17.2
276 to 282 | 17.5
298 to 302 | 18.2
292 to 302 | 18.1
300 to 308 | 18.2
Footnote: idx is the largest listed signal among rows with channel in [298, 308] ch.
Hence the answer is 18.41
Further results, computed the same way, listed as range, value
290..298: 18.36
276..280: 17.66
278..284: 18.15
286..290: 17.61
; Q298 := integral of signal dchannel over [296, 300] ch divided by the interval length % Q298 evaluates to 17.9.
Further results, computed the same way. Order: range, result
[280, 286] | 17.8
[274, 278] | 17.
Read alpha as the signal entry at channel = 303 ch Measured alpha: 18.01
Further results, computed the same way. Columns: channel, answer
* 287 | 17.21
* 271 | 17.38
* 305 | 17.93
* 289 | 17.61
